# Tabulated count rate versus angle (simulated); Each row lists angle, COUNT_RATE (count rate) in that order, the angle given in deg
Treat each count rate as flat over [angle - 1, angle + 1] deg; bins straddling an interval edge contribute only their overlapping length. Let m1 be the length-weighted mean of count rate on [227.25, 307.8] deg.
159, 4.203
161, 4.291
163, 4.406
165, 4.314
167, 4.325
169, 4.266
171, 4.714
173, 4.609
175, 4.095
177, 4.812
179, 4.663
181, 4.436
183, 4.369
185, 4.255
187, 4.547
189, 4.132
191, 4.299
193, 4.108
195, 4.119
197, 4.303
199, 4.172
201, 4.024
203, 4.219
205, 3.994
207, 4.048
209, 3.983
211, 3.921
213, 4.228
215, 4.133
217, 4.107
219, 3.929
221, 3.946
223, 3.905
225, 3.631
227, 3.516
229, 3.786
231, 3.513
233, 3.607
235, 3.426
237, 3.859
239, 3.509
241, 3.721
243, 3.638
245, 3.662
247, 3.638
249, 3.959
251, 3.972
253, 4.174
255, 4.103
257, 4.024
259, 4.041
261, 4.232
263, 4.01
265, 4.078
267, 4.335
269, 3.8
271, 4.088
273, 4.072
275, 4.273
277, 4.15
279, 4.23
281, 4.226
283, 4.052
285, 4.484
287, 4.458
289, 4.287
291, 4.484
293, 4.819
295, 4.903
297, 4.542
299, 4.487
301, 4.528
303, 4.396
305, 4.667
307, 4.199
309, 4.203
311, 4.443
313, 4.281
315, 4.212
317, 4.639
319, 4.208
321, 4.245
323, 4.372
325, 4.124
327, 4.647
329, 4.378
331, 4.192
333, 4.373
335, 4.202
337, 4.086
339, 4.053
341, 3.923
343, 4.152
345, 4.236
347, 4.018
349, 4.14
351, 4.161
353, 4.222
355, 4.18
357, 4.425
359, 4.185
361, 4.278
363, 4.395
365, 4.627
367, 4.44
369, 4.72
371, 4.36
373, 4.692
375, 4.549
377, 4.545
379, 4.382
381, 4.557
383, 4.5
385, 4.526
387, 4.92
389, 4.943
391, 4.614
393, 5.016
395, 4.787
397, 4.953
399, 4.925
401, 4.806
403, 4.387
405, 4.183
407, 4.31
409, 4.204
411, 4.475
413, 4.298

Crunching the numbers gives 4.11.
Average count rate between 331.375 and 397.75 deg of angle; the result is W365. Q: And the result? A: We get 4.42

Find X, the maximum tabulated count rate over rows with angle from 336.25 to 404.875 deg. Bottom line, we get 5.016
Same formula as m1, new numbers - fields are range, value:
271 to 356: 4.31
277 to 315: 4.41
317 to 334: 4.34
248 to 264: 4.06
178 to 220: 4.19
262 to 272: 4.06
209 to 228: 3.93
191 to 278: 3.96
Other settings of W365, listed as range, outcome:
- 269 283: 4.14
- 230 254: 3.72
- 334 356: 4.12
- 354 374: 4.43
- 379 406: 4.69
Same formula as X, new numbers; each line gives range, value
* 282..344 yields 4.903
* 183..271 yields 4.547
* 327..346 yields 4.647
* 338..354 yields 4.236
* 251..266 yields 4.232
